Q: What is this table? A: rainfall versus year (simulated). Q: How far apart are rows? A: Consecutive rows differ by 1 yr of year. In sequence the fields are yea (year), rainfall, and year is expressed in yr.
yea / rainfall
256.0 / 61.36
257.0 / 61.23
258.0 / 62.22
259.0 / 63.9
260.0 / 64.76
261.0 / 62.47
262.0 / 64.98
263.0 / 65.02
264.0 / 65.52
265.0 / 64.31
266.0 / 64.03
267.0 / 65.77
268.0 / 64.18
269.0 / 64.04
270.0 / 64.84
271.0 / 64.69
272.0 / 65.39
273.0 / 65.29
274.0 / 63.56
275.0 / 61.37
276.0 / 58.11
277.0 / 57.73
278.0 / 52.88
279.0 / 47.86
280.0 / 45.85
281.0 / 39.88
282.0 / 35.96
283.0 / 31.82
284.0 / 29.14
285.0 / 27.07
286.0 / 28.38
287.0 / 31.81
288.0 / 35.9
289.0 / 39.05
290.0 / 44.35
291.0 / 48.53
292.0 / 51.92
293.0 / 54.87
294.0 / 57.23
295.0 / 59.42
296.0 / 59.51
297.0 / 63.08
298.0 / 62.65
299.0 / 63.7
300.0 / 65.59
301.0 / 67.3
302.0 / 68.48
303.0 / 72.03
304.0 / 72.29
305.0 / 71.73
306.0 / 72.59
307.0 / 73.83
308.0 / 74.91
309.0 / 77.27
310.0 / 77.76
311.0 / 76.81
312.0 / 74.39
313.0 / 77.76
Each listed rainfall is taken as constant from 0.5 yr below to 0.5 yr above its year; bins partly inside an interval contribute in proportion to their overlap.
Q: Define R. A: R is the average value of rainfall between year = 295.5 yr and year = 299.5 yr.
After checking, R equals 62.2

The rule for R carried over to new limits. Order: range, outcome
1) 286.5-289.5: 35.6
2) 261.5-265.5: 65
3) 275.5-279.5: 54.1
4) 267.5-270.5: 64.4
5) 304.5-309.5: 74.1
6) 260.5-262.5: 63.7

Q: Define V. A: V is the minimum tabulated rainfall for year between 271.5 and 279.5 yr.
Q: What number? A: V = 47.86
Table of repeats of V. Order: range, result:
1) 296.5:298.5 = 62.65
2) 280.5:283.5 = 31.82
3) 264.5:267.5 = 64.03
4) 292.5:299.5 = 54.87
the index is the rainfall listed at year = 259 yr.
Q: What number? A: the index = 63.9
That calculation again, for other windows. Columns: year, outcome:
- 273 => 65.29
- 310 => 77.76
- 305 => 71.73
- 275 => 61.37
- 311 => 76.81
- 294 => 57.23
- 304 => 72.29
